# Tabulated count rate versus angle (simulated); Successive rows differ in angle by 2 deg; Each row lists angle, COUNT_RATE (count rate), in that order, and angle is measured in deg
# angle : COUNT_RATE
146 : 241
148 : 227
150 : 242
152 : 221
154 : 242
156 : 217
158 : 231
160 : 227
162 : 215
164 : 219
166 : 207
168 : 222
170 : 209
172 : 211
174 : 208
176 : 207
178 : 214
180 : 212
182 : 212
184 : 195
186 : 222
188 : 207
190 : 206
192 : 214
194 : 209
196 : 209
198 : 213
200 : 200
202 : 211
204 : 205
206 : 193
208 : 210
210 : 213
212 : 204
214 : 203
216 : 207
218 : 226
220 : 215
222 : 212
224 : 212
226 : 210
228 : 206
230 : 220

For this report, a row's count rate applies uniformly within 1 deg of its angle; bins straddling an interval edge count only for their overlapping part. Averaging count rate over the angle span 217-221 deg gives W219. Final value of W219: 220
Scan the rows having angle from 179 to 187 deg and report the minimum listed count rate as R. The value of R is 195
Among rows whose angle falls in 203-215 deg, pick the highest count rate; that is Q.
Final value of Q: 213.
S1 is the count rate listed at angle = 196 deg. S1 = 209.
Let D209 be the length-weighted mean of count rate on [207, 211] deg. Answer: 212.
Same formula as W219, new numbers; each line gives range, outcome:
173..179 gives 210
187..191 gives 206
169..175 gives 209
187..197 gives 209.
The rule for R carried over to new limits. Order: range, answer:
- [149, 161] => 217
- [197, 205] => 200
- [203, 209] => 193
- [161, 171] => 207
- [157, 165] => 215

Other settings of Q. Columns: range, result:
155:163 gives 231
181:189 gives 222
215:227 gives 226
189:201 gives 214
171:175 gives 211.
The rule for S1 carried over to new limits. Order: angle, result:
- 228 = 206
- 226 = 210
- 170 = 209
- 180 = 212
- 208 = 210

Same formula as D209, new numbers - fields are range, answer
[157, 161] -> 229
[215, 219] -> 216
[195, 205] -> 208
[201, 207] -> 203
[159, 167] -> 217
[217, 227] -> 215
